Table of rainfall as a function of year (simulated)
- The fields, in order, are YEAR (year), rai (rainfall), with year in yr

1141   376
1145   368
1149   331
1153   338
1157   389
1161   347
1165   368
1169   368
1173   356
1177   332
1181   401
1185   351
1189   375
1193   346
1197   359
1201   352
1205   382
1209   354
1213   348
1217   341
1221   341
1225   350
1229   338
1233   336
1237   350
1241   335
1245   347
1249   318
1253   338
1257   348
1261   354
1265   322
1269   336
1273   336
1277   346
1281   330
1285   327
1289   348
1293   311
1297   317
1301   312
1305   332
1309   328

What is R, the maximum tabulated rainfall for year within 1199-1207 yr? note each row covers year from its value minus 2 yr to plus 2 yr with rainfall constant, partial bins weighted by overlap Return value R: 382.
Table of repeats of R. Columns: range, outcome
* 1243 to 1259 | 348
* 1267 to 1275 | 336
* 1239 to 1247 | 347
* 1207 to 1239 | 354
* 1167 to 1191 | 401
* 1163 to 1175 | 368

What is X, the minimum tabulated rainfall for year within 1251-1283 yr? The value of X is 322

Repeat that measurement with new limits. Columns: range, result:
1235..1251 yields 318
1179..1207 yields 346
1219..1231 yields 338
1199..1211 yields 352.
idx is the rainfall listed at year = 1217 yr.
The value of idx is 341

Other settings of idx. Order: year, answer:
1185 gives 351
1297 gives 317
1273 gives 336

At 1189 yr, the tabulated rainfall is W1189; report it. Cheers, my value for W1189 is 375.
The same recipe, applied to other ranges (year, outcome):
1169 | 368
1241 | 335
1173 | 356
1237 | 350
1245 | 347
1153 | 338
